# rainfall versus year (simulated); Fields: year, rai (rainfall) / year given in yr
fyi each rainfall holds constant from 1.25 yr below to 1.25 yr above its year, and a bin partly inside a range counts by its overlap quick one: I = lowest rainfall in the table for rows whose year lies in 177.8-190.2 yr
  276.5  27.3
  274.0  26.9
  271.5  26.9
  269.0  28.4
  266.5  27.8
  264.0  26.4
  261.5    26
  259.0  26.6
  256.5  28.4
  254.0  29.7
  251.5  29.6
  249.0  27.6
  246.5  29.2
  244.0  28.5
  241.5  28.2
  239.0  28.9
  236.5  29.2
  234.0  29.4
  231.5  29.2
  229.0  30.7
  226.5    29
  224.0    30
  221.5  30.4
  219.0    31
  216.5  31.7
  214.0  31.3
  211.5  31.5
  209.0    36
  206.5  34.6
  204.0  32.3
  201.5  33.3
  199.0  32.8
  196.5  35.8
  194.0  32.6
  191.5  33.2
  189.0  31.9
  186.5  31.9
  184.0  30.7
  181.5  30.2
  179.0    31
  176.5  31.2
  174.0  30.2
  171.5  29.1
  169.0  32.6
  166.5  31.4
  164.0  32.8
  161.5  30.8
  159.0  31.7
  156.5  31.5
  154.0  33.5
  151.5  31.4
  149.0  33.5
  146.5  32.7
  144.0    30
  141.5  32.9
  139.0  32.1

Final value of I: 30.2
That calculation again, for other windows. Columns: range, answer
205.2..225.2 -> 30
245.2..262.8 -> 26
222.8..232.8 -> 29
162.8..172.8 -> 29.1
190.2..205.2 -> 32.3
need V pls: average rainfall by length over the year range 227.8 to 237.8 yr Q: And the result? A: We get 29.6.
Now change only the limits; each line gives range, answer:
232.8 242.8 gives 28.9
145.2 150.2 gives 33.1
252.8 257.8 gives 29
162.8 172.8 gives 31.5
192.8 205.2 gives 33.4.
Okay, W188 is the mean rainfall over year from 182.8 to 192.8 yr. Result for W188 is 31.9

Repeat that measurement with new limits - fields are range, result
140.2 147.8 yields 31.9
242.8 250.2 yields 28.4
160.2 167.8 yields 31.7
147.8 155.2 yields 32.8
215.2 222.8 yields 31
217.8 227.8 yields 30.1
